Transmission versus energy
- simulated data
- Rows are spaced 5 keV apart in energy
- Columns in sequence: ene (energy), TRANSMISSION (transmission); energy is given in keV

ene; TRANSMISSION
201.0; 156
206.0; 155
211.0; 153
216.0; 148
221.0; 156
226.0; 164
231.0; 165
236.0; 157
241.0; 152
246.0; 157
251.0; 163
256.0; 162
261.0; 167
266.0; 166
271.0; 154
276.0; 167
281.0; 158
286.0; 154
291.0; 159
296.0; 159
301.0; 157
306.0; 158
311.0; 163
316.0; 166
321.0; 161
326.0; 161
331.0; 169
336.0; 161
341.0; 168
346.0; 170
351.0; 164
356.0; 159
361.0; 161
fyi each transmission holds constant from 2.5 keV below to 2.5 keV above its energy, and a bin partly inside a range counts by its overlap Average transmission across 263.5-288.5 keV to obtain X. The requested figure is 160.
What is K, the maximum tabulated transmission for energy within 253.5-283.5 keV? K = 167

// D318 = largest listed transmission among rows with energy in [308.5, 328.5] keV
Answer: 166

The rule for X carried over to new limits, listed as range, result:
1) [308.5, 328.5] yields 163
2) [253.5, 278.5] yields 163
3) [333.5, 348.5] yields 166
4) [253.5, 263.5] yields 164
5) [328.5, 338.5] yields 165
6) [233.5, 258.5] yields 158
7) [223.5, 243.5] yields 160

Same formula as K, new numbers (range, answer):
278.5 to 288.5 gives 158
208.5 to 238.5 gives 165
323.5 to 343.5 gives 169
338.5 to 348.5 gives 170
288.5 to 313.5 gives 163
